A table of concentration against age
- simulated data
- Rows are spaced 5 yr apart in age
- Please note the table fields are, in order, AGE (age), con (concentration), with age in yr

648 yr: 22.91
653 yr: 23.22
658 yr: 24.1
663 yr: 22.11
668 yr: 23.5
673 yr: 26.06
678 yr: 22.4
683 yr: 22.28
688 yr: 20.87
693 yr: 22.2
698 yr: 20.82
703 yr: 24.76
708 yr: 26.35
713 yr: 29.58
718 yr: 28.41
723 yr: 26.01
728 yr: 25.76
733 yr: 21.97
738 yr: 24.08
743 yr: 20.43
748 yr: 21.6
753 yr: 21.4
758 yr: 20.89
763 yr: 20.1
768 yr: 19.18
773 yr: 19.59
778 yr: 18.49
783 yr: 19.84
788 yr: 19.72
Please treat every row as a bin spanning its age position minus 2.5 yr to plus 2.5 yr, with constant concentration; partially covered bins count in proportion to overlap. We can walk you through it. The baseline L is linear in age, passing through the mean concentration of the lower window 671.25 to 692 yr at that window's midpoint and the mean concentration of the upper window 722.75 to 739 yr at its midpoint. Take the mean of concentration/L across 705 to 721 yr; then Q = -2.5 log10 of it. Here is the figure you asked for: -0.18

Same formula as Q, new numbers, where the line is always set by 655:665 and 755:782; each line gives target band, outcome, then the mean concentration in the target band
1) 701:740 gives -0.216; 25.9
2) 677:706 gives -0.007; 22.3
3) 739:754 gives -0.053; 21.4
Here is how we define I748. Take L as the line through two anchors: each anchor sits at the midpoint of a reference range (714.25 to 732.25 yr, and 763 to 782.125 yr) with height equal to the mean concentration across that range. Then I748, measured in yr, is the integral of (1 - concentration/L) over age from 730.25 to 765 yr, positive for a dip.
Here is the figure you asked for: 2.0 yr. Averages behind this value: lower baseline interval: 26.5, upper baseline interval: 19.3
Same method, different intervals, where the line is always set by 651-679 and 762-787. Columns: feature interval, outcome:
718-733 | -3.05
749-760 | -0.56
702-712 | -1.94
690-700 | 0.43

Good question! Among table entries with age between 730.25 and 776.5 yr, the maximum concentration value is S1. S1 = 24.08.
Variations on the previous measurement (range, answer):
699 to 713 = 29.58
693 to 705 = 24.76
